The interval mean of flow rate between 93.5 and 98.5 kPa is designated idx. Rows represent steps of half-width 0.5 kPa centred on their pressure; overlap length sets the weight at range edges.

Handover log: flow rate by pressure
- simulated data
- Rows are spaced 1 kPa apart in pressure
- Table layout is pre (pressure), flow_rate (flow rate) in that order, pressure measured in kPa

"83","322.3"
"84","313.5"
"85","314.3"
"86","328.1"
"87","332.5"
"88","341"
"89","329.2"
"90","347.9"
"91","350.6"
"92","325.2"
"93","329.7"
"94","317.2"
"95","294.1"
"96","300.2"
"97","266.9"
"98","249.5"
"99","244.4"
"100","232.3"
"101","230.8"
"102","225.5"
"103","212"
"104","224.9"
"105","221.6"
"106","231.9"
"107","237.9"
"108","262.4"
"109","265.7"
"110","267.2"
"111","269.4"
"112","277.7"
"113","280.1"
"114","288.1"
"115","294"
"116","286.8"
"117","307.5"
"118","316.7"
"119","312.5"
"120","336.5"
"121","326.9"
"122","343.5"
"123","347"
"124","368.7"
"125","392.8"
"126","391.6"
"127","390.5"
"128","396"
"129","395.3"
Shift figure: 286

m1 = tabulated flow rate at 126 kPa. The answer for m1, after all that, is 391.6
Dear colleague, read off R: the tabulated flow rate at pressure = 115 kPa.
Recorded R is 294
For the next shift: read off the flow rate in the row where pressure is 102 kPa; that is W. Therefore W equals 225.5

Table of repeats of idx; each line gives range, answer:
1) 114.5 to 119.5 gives 304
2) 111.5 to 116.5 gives 285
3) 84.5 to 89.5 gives 329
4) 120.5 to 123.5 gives 339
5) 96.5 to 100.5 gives 248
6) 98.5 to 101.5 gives 236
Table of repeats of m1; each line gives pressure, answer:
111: 269.4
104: 224.9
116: 286.8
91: 350.6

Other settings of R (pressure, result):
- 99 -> 244.4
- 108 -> 262.4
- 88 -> 341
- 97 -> 266.9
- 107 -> 237.9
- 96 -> 300.2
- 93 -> 329.7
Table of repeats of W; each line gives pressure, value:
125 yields 392.8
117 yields 307.5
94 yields 317.2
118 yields 316.7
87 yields 332.5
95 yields 294.1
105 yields 221.6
